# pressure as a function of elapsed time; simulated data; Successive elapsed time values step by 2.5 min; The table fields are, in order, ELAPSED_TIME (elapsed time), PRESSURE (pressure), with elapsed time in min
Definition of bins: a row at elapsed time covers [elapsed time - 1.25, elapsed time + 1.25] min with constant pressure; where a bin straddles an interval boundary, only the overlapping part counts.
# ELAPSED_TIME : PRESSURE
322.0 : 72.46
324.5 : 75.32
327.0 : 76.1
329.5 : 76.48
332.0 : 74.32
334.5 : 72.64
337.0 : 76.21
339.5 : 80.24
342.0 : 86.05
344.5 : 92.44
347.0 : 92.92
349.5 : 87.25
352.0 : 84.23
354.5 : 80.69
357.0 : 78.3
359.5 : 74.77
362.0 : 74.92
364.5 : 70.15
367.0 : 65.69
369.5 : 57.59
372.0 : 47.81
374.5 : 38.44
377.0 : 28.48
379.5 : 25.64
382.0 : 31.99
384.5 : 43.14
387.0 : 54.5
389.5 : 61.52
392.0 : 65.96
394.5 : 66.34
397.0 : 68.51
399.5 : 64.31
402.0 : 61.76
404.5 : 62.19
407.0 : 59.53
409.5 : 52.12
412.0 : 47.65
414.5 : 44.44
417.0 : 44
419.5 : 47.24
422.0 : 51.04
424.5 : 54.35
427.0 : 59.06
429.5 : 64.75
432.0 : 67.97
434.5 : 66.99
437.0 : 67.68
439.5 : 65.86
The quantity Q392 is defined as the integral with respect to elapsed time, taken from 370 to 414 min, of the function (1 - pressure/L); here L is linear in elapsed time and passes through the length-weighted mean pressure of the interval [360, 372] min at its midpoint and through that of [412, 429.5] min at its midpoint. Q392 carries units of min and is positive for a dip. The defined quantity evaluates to 4.7 min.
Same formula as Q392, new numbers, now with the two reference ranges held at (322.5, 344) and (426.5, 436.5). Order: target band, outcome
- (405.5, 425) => 5.0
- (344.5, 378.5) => 2.7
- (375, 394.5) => 7.0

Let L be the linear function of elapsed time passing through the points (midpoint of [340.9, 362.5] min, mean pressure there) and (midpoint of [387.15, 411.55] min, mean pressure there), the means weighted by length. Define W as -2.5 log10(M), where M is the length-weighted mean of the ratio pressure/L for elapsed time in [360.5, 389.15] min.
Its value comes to 0.43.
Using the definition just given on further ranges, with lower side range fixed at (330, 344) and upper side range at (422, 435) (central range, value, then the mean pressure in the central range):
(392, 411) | 0.07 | 62.2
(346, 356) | -0.13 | 85.9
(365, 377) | 0.38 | 51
